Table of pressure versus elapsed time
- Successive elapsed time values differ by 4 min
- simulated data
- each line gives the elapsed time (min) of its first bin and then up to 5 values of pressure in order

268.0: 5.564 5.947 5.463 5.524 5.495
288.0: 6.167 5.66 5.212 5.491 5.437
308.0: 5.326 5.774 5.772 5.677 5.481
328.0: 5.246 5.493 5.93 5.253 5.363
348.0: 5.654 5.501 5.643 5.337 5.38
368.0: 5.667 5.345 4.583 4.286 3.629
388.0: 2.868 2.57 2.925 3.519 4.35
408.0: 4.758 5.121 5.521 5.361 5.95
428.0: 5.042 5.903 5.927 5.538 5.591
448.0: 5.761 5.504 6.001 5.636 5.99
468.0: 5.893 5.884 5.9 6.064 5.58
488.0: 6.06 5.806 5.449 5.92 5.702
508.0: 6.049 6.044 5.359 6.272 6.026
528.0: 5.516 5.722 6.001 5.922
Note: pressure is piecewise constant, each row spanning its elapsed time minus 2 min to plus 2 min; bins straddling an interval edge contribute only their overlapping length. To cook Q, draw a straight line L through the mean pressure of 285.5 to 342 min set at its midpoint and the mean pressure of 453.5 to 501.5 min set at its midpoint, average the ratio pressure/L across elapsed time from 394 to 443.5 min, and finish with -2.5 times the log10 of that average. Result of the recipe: 0.15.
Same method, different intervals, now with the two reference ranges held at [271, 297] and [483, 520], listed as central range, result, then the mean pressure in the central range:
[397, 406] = 0.44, 3.82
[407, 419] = 0.11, 5.18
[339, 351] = 0.05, 5.44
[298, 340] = 0.02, 5.55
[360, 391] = 0.25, 4.53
